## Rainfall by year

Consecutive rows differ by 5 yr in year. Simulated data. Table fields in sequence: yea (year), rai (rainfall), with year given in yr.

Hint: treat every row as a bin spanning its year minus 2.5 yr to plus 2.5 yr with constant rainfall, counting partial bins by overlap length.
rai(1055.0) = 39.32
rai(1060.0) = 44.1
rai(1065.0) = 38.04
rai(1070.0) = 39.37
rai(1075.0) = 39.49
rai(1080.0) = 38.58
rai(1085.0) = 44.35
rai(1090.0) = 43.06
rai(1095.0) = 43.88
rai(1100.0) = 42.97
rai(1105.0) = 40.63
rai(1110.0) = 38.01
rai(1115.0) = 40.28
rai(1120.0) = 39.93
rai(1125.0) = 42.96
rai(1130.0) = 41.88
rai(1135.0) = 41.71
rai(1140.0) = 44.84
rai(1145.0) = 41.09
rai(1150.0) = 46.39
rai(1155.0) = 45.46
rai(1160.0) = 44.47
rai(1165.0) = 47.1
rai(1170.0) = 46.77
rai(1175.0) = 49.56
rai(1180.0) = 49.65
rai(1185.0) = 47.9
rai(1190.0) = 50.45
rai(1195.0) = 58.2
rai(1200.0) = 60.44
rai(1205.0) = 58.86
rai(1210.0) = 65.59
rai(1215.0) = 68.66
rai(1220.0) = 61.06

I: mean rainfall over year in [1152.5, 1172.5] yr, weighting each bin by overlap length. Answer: 46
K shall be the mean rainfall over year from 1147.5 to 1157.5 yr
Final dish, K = 45.9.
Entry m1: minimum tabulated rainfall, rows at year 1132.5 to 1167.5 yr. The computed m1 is 41.09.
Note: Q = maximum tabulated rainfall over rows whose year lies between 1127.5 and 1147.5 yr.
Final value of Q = 44.84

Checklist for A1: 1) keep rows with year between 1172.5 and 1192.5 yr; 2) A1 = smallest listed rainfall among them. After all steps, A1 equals 47.9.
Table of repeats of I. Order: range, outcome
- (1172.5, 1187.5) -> 49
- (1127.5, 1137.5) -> 41.8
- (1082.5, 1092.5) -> 43.7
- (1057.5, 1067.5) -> 41.1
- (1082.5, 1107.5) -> 43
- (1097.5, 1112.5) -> 40.5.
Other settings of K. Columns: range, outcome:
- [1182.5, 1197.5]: 52.2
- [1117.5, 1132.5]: 41.6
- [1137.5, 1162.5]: 44.5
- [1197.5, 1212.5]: 61.6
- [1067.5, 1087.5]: 40.4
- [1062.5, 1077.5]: 39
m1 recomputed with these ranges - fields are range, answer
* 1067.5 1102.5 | 38.58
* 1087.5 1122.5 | 38.01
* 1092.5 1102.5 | 42.97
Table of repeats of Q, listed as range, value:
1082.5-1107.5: 44.35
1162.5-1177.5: 49.56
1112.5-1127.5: 42.96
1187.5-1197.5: 58.2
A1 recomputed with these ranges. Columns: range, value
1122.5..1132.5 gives 41.88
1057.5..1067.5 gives 38.04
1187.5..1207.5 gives 50.45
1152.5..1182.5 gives 44.47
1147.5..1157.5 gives 45.46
